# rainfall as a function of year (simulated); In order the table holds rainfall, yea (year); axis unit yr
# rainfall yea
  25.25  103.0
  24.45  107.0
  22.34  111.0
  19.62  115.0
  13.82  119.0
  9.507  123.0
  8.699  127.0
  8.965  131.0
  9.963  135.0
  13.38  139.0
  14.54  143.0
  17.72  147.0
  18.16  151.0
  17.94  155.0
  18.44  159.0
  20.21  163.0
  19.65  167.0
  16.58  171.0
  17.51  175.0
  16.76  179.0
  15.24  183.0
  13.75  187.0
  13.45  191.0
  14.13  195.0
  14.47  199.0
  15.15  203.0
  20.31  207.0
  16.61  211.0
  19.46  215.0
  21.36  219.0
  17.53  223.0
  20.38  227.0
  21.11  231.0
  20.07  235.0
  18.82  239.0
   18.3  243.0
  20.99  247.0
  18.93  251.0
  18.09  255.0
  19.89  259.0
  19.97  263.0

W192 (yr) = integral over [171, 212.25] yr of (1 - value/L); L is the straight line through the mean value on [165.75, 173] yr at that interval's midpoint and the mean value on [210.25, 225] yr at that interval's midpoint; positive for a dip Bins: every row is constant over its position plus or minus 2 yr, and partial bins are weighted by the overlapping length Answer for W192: 5.9 yr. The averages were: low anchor 18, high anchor 18.9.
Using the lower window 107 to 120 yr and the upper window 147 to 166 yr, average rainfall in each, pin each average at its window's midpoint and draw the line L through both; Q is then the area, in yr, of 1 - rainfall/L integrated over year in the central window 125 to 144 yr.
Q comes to 8.2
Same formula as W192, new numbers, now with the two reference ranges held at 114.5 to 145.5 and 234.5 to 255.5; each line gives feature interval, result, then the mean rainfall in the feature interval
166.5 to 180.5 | -2.6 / 17.4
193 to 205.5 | 1.2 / 14.8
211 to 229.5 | -1.8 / 19.4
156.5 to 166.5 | -3.8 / 19.3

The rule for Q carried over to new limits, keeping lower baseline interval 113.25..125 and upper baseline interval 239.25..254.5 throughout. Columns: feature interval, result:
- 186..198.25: 2.3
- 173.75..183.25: -0.1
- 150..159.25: -1.5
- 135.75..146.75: 0.7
